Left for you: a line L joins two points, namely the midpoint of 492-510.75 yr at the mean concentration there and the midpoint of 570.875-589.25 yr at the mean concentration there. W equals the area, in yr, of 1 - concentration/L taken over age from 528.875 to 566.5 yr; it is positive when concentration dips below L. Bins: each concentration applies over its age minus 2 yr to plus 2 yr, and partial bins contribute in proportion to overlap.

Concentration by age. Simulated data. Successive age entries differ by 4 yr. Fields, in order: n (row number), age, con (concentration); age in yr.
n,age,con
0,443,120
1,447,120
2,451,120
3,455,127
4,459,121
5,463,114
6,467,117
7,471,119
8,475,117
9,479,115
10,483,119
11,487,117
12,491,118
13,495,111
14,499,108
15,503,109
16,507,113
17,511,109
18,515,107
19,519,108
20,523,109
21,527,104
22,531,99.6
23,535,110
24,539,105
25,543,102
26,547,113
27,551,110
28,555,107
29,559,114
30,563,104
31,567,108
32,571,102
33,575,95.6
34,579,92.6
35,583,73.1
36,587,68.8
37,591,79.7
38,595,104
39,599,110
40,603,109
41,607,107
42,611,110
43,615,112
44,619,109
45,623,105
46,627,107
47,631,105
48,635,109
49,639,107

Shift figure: -4.8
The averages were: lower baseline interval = 111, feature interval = 107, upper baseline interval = 84.7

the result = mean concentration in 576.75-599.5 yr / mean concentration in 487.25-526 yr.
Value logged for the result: 0.79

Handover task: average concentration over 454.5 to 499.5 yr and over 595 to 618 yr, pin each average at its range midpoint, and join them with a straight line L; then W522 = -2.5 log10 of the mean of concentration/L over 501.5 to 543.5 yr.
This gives 0.070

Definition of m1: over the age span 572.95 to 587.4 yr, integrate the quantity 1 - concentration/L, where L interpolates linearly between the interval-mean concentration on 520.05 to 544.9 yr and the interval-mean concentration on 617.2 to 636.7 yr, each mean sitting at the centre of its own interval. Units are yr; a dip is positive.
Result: 3.0 yr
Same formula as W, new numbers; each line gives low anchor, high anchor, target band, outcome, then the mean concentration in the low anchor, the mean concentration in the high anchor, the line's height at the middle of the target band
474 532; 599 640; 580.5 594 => 4.0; 111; 108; 109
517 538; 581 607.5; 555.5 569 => -1.3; 106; 92.3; 98.9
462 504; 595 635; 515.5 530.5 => 0.9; 115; 108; 113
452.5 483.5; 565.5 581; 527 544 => 0.3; 119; 99.3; 106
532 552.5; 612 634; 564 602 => 5.0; 108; 108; 108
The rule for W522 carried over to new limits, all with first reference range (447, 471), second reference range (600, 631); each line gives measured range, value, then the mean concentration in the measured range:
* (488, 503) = 0.05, 112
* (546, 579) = 0.07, 106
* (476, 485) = 0.01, 117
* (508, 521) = 0.07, 108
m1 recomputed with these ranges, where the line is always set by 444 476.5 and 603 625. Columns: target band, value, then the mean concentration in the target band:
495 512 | 0.94 yr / 110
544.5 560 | 0.34 yr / 111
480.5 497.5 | 0.21 yr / 116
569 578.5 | 1.16 yr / 97.8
